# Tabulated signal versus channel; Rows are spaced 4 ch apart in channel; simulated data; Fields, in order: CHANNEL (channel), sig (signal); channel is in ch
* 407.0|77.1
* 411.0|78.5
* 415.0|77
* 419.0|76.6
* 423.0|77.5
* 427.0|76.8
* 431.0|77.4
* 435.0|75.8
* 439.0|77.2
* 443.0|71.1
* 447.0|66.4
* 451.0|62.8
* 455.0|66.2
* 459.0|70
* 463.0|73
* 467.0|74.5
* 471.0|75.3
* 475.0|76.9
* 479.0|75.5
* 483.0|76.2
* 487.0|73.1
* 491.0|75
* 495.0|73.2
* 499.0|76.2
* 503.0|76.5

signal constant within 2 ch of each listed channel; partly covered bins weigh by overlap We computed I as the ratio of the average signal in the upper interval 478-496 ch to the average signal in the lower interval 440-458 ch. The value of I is 1.11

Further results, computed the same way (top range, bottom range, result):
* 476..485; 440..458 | 1.13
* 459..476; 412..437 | 0.97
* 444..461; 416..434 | 0.87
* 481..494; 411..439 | 0.97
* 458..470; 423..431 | 0.95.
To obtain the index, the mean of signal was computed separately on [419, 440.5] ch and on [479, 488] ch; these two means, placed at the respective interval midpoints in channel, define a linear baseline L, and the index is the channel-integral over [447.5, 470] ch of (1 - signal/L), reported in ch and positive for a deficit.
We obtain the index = 1.9 ch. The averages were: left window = 76.9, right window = 75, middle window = 69.4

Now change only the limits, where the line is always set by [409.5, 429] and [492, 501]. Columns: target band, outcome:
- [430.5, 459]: 2.18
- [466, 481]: -0.03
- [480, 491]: 0.04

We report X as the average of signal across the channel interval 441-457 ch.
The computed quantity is 66.6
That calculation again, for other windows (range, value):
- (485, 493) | 74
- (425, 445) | 75.7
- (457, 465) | 71.5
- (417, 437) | 76.8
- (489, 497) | 74.1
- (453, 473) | 71.8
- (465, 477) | 75.6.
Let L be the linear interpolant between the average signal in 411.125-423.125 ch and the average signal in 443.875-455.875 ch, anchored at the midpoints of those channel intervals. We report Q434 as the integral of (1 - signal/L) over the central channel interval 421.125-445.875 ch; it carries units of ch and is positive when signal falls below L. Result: -1.5 ch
